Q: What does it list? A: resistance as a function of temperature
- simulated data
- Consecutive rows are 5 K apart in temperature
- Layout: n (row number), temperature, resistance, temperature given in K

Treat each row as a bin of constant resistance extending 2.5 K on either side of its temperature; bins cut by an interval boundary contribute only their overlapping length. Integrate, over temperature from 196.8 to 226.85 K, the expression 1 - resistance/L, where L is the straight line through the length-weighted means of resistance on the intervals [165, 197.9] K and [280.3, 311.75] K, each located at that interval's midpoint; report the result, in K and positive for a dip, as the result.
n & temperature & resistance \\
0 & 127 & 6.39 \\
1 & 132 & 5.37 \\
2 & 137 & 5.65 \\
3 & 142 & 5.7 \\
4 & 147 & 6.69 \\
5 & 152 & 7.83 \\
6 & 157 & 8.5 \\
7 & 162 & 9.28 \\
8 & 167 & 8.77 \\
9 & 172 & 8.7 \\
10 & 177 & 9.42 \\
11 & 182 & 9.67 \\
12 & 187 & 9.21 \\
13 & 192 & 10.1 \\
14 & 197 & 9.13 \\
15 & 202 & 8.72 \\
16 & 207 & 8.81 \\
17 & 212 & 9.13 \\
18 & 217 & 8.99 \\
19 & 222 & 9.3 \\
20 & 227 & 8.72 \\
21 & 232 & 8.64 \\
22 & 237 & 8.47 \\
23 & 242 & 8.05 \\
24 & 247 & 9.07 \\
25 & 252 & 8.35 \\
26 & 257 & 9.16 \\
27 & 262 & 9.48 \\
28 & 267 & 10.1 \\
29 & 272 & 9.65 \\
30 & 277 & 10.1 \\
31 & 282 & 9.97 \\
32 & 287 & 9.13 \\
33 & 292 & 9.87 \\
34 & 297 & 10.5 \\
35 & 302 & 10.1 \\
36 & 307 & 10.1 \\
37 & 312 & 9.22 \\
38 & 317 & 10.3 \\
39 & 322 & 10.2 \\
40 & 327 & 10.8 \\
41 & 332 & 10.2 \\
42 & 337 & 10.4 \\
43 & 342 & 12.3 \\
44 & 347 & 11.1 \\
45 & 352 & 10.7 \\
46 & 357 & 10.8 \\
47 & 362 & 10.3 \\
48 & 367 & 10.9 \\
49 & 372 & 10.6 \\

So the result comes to 1.5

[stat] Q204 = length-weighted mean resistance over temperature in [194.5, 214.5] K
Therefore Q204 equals 8.95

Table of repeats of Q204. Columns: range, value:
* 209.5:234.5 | 8.96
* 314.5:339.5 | 10.4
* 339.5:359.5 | 11.2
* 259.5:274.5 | 9.74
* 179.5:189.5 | 9.44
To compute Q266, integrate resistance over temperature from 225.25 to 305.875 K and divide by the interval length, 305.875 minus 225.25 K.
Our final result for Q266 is 9.35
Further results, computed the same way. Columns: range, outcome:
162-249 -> 9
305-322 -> 9.91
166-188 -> 9.18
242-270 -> 9.13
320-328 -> 10.5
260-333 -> 9.98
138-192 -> 8.38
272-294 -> 9.75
